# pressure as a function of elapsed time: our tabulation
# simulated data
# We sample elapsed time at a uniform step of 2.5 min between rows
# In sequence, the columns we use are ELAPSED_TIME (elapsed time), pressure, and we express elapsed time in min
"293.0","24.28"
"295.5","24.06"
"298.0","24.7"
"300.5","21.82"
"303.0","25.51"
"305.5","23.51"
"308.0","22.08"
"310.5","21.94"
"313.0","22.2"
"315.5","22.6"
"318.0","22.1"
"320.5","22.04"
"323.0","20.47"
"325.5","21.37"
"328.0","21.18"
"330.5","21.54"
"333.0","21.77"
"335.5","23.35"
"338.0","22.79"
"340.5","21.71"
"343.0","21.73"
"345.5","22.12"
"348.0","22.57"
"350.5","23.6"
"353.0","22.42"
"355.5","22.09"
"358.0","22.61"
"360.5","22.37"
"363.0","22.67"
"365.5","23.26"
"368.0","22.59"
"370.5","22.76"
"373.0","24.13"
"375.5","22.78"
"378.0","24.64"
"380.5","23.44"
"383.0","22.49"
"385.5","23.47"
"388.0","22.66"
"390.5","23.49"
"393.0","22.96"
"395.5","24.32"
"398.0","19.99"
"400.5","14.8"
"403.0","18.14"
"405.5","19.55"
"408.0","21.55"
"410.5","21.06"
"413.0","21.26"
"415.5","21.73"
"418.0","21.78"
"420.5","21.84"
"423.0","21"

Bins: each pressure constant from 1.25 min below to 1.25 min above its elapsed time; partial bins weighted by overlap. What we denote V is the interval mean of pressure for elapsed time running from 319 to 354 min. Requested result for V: 22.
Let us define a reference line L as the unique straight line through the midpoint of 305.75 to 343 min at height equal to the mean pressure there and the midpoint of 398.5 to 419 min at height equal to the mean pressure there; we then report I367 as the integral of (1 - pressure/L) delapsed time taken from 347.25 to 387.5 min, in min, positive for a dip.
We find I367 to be -3.94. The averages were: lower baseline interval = 22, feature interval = 23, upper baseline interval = 20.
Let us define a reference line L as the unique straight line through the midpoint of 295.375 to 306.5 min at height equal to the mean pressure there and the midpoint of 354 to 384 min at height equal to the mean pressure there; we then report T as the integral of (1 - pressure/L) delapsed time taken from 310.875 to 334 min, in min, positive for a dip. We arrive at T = 1.9 min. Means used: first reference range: 23.9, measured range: 21.7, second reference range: 23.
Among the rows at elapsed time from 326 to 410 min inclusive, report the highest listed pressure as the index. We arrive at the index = 24.64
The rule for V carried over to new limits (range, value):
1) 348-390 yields 23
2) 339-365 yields 22.4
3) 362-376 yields 23.1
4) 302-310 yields 23.5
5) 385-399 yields 22.8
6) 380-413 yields 21.3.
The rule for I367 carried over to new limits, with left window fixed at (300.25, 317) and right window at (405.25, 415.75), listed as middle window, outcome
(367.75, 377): -0.59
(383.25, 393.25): -0.75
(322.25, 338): 0.52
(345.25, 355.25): -0.24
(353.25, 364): -0.21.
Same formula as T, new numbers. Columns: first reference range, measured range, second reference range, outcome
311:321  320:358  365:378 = 1.0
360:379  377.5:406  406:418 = 0.8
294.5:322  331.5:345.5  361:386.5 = 0.5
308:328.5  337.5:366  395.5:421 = -1.7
